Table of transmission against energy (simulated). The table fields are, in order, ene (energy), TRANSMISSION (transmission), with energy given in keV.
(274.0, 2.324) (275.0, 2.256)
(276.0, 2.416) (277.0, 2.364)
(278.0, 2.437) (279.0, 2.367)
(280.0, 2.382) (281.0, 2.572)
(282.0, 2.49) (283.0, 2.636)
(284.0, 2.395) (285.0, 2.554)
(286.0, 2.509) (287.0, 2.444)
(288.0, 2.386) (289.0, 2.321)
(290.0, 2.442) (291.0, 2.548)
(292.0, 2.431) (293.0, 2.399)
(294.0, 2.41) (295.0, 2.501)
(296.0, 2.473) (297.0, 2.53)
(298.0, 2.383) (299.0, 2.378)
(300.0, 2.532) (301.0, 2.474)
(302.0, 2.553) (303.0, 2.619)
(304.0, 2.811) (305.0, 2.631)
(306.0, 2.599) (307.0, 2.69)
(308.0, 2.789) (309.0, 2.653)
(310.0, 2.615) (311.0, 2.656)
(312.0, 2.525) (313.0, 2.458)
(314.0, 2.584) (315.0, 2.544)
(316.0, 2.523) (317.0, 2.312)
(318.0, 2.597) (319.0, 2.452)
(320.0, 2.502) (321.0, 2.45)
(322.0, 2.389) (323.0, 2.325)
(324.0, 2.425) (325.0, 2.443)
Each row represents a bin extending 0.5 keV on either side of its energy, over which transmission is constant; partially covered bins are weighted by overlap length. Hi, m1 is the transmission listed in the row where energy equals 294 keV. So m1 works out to 2.41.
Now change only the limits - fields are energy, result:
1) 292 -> 2.431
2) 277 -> 2.364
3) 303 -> 2.619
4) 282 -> 2.49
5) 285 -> 2.554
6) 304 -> 2.811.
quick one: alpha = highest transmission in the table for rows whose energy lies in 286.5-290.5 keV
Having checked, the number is 2.444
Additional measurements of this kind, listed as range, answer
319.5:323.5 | 2.502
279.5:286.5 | 2.636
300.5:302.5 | 2.553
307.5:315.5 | 2.789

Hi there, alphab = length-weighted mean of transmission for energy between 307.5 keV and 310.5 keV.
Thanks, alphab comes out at 2.69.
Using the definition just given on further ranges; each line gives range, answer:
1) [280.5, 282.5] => 2.53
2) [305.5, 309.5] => 2.68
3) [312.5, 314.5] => 2.52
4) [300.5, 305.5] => 2.62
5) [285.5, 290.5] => 2.42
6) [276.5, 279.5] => 2.39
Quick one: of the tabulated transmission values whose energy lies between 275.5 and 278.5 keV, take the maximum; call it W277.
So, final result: 2.437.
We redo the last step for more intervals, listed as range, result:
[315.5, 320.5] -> 2.597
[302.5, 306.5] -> 2.811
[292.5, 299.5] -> 2.53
